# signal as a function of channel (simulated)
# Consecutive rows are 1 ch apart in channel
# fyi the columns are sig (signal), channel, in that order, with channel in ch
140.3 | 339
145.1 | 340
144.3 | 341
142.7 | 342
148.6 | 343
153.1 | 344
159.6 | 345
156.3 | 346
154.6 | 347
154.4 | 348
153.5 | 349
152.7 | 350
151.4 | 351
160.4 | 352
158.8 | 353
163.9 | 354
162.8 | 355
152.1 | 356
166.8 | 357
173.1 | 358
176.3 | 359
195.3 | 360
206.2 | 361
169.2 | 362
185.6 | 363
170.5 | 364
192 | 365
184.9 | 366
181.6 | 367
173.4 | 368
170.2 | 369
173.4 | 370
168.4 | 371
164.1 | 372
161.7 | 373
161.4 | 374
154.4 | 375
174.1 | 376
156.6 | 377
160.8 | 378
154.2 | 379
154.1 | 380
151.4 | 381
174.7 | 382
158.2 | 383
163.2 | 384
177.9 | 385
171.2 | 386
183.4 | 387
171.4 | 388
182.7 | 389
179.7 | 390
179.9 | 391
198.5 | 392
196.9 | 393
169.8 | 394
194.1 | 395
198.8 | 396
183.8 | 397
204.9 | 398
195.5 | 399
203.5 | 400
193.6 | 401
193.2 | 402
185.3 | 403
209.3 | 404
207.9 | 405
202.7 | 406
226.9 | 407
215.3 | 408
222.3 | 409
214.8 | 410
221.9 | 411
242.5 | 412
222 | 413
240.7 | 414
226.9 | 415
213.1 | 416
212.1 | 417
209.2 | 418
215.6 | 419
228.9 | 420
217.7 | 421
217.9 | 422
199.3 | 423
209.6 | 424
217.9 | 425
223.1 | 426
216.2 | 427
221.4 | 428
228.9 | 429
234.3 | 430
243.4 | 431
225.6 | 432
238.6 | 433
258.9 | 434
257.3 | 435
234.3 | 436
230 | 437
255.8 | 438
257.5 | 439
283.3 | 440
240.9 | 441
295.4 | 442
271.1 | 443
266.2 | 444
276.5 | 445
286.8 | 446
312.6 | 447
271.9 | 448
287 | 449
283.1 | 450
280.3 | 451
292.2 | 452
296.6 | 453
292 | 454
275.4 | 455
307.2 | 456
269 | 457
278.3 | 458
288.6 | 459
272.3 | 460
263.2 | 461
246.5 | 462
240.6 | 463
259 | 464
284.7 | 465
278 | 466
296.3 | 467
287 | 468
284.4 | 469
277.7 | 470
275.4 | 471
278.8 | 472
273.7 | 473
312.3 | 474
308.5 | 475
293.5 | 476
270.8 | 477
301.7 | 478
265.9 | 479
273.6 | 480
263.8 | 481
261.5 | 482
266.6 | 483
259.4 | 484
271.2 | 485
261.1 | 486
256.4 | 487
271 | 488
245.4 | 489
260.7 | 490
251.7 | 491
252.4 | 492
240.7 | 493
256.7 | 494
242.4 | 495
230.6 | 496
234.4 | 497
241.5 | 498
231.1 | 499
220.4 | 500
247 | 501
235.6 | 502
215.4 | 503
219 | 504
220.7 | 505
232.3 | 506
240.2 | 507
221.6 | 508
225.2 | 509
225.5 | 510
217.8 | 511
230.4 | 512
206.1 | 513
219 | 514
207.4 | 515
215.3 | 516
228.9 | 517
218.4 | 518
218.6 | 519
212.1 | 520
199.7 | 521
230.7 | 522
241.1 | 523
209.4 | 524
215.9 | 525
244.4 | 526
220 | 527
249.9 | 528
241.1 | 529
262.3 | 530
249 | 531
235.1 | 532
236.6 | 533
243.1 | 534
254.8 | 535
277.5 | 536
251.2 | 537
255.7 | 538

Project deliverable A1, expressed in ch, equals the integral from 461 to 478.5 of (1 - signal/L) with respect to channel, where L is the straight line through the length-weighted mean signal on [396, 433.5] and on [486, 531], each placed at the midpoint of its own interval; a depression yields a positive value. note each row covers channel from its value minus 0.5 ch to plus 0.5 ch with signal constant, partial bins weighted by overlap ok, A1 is -4.2 ch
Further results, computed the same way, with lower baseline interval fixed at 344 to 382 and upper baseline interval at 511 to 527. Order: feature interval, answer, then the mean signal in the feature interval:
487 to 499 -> -2.1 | 248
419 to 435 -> -3.2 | 226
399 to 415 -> -2.8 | 213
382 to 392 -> 0.0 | 175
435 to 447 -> -4.5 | 265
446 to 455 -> -4.2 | 289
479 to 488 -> -2.5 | 265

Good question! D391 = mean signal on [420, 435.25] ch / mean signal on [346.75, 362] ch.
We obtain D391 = 1.4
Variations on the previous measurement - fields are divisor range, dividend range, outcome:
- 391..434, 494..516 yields 1.07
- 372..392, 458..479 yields 1.67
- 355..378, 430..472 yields 1.57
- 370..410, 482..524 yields 1.29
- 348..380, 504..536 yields 1.36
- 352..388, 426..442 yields 1.43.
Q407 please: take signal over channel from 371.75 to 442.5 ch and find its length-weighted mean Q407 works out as 206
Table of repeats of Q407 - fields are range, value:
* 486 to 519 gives 233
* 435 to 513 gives 262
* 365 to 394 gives 171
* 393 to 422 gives 210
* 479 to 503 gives 251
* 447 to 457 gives 288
